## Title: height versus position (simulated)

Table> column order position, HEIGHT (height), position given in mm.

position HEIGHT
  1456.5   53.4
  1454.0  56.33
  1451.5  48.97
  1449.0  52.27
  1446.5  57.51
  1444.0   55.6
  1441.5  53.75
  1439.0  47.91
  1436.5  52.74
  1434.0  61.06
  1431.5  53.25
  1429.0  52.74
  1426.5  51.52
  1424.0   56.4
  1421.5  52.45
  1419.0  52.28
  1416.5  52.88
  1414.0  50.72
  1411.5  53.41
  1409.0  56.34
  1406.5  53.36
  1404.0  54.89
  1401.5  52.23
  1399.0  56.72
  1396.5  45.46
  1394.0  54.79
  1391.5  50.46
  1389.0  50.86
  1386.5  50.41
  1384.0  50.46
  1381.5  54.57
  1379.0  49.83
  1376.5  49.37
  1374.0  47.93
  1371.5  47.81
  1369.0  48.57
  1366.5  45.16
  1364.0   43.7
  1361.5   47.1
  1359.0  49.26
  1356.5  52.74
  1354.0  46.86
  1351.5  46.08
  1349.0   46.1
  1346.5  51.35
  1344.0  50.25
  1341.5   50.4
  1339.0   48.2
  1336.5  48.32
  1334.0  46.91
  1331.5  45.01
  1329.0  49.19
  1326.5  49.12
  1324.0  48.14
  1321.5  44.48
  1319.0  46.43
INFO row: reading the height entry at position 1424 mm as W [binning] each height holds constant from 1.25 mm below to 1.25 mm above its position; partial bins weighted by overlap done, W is 56.4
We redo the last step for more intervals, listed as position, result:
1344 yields 50.25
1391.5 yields 50.46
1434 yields 61.06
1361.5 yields 47.1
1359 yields 49.26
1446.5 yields 57.51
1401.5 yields 52.23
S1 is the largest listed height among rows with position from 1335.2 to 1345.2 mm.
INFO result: 50.4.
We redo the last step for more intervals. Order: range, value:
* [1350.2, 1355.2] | 46.86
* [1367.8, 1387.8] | 54.57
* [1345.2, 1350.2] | 51.35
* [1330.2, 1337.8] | 48.32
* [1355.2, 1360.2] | 52.74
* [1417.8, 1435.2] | 61.06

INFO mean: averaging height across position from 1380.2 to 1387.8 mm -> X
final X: 51.8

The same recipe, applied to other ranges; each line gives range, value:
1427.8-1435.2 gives 55.7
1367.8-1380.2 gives 48.7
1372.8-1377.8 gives 48.7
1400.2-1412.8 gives 54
